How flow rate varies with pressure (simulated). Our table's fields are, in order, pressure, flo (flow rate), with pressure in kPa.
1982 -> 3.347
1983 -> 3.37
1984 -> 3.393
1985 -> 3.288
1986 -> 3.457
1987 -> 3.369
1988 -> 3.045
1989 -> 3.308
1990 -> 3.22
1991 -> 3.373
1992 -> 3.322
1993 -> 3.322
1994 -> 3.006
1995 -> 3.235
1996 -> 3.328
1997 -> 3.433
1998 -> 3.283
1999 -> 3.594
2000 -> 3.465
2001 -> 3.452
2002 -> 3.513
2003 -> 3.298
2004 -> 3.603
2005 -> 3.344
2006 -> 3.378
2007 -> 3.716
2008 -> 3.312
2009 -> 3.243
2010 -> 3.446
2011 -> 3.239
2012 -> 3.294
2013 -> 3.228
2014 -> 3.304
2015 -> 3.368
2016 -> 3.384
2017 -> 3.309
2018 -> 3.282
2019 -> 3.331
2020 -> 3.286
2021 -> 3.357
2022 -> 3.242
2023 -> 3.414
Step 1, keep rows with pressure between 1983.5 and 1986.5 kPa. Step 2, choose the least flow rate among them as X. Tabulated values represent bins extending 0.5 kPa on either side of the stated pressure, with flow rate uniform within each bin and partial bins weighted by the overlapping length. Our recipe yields 3.288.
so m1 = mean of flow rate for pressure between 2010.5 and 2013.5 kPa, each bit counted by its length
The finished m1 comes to 3.25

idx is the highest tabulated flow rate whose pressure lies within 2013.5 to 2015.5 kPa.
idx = 3.368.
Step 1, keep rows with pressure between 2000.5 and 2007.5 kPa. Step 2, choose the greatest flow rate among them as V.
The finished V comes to 3.716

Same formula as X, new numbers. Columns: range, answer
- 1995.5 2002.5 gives 3.283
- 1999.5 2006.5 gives 3.298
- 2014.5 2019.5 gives 3.282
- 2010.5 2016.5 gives 3.228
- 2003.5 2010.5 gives 3.243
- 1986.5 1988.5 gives 3.045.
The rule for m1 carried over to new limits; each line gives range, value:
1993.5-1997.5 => 3.25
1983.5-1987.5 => 3.38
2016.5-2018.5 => 3.3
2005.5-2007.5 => 3.55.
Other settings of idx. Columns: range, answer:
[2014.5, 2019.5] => 3.384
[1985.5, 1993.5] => 3.457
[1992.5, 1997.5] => 3.433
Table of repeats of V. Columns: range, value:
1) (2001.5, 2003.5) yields 3.513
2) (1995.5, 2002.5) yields 3.594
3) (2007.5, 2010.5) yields 3.446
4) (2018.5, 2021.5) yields 3.357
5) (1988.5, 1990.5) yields 3.308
